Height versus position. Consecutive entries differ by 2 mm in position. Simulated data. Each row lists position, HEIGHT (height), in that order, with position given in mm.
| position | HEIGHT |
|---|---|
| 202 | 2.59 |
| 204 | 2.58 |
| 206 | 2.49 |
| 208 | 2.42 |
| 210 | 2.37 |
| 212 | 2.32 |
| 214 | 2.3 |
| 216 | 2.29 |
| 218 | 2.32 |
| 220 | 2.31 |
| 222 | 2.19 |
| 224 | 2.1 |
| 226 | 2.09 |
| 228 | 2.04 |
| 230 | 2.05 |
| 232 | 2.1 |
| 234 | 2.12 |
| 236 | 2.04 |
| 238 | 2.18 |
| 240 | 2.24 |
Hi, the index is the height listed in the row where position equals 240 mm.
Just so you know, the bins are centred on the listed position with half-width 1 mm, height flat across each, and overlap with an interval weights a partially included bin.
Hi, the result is 2.24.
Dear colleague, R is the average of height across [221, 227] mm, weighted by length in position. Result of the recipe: 2.13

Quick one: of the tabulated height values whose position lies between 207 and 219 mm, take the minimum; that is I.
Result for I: 2.29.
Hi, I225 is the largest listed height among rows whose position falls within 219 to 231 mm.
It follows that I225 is 2.31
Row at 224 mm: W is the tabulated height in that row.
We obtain 2.1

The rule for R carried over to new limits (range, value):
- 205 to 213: 2.4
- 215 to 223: 2.28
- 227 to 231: 2.04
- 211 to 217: 2.3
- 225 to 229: 2.06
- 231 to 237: 2.09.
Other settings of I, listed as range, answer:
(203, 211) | 2.37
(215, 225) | 2.1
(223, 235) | 2.04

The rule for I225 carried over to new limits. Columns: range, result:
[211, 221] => 2.32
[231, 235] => 2.12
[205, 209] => 2.49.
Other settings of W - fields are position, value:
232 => 2.1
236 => 2.04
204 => 2.58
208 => 2.42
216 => 2.29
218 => 2.32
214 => 2.3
